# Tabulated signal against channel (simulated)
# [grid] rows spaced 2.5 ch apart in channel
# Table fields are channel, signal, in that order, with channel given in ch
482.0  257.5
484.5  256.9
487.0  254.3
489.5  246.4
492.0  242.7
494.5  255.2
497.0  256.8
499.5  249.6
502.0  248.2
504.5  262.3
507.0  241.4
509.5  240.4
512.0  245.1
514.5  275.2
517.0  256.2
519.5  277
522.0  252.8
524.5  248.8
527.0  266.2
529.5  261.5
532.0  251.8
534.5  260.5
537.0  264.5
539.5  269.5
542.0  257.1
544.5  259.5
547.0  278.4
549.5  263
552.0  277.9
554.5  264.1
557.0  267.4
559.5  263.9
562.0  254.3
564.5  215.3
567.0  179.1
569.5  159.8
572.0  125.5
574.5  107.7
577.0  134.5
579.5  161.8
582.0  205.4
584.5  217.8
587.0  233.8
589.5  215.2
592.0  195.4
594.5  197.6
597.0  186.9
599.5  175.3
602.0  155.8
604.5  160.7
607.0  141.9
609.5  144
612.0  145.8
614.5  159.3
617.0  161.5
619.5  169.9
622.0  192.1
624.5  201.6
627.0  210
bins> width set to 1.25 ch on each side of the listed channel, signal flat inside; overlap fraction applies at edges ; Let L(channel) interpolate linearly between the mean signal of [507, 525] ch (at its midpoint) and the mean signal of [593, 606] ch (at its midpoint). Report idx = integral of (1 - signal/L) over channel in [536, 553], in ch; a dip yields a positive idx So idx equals -2.9 ch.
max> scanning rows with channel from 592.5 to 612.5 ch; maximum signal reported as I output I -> 197.6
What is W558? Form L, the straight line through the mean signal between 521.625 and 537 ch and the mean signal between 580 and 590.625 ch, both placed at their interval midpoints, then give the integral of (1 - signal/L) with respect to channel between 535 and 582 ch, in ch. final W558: 2.8 ch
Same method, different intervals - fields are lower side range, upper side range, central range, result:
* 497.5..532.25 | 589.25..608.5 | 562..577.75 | 3.3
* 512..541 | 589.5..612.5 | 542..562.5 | -3.2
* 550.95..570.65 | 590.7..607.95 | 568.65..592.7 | 3.0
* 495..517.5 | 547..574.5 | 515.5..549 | -3.2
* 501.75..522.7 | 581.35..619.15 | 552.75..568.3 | -2.0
